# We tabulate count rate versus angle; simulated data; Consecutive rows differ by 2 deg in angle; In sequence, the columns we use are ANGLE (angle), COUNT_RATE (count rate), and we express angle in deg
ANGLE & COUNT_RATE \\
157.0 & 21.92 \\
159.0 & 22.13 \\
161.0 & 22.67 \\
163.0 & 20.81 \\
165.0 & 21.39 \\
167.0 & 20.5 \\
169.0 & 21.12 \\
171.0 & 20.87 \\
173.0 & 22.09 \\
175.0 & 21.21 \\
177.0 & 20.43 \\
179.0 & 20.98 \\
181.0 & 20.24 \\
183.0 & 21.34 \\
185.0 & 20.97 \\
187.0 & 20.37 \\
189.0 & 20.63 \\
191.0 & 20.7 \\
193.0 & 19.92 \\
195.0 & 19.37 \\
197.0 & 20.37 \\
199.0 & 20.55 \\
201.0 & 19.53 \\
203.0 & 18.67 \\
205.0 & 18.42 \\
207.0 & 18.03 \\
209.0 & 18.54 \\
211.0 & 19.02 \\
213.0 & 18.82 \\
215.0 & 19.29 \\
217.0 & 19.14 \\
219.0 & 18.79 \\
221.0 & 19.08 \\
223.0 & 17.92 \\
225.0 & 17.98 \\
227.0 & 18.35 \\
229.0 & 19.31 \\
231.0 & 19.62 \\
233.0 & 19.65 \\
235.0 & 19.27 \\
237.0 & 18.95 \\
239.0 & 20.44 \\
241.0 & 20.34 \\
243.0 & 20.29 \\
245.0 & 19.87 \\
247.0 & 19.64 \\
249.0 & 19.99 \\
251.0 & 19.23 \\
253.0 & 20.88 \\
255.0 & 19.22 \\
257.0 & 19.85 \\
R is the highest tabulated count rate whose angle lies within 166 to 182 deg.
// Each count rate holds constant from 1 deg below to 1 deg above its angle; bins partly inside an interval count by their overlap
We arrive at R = 22.09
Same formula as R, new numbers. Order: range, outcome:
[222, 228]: 18.35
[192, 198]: 20.37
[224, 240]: 20.44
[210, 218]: 19.29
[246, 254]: 20.88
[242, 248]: 20.29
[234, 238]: 19.27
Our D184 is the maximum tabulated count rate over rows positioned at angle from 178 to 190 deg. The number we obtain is 21.34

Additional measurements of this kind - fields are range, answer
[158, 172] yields 22.67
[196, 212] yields 20.55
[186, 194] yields 20.7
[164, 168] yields 21.39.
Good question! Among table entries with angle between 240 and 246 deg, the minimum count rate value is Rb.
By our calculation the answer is 19.87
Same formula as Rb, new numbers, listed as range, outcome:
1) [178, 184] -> 20.24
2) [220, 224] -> 17.92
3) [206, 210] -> 18.03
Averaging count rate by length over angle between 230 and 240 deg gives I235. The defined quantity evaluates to 19.6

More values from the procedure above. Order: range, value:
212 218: 19.1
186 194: 20.4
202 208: 18.4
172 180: 21.2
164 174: 21.2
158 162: 22.4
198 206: 19.3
